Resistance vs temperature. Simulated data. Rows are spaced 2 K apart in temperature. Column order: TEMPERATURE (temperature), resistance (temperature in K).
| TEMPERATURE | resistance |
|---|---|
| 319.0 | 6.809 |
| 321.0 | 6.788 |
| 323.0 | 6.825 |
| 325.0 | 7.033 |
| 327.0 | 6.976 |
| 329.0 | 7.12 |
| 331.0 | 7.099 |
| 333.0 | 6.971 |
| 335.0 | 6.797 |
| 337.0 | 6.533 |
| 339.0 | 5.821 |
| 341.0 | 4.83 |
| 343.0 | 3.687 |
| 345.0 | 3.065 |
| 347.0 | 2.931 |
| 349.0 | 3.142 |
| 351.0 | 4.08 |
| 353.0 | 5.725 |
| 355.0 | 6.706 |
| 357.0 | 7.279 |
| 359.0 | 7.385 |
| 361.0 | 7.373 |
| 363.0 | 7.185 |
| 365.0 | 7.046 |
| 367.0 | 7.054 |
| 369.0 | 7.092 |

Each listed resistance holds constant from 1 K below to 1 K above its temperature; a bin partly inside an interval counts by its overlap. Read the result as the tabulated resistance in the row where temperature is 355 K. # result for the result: 6.706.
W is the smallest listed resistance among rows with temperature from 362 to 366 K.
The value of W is 7.046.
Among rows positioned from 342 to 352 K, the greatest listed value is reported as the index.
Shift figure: 4.08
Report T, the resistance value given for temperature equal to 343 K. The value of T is 3.687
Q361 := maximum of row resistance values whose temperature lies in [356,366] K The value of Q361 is 7.385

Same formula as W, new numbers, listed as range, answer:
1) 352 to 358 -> 5.725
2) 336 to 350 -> 2.931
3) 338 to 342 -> 4.83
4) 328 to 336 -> 6.797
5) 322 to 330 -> 6.825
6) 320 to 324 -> 6.788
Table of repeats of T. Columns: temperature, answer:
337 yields 6.533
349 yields 3.142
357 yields 7.279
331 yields 7.099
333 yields 6.971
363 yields 7.185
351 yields 4.08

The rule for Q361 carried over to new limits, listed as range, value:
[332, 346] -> 6.971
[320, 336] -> 7.12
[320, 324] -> 6.825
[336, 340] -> 6.533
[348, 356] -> 6.706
